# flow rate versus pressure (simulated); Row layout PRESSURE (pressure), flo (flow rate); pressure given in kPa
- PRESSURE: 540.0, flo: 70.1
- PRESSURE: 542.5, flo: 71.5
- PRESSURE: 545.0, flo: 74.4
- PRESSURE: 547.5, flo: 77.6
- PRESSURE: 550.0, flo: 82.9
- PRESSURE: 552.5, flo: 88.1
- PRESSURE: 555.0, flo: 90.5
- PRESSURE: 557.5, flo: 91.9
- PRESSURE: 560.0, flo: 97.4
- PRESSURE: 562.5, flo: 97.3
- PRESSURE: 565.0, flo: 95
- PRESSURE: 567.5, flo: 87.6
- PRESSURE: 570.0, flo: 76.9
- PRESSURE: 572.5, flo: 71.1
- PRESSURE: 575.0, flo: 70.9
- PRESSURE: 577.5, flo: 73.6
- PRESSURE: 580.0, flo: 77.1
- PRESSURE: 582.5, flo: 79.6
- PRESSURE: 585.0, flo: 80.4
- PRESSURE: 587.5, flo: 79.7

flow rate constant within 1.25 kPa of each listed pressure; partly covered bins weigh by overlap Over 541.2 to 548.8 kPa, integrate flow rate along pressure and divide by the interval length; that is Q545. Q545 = 74.5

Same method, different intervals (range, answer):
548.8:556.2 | 87.2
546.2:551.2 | 80.2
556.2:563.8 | 95.5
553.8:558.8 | 91.3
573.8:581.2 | 73.9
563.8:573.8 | 82.5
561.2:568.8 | 93.2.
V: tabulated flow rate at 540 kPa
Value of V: 70.1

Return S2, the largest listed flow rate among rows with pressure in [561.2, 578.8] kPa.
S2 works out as 97.3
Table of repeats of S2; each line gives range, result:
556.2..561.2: 97.4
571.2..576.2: 71.1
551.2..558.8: 91.9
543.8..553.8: 88.1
